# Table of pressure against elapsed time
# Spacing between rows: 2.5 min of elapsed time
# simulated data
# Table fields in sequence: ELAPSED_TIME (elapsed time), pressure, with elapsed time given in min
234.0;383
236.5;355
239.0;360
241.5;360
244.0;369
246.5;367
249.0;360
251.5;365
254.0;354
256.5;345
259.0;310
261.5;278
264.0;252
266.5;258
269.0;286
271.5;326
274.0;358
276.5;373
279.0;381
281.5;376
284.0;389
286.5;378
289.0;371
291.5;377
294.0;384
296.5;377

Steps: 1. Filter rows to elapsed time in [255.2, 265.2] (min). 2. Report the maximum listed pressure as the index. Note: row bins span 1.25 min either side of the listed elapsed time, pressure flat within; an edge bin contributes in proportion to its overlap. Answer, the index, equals 345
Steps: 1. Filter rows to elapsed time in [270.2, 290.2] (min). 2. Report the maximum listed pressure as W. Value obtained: 389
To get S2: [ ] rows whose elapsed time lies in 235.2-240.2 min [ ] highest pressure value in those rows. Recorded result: 360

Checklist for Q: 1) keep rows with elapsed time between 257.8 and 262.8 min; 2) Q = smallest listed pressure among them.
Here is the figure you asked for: 278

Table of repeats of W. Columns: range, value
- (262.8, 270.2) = 286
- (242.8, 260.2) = 369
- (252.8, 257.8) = 354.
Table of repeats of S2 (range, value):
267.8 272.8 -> 326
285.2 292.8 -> 378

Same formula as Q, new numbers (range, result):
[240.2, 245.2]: 360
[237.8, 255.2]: 354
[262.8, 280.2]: 252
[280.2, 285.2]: 376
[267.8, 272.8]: 286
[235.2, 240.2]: 355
